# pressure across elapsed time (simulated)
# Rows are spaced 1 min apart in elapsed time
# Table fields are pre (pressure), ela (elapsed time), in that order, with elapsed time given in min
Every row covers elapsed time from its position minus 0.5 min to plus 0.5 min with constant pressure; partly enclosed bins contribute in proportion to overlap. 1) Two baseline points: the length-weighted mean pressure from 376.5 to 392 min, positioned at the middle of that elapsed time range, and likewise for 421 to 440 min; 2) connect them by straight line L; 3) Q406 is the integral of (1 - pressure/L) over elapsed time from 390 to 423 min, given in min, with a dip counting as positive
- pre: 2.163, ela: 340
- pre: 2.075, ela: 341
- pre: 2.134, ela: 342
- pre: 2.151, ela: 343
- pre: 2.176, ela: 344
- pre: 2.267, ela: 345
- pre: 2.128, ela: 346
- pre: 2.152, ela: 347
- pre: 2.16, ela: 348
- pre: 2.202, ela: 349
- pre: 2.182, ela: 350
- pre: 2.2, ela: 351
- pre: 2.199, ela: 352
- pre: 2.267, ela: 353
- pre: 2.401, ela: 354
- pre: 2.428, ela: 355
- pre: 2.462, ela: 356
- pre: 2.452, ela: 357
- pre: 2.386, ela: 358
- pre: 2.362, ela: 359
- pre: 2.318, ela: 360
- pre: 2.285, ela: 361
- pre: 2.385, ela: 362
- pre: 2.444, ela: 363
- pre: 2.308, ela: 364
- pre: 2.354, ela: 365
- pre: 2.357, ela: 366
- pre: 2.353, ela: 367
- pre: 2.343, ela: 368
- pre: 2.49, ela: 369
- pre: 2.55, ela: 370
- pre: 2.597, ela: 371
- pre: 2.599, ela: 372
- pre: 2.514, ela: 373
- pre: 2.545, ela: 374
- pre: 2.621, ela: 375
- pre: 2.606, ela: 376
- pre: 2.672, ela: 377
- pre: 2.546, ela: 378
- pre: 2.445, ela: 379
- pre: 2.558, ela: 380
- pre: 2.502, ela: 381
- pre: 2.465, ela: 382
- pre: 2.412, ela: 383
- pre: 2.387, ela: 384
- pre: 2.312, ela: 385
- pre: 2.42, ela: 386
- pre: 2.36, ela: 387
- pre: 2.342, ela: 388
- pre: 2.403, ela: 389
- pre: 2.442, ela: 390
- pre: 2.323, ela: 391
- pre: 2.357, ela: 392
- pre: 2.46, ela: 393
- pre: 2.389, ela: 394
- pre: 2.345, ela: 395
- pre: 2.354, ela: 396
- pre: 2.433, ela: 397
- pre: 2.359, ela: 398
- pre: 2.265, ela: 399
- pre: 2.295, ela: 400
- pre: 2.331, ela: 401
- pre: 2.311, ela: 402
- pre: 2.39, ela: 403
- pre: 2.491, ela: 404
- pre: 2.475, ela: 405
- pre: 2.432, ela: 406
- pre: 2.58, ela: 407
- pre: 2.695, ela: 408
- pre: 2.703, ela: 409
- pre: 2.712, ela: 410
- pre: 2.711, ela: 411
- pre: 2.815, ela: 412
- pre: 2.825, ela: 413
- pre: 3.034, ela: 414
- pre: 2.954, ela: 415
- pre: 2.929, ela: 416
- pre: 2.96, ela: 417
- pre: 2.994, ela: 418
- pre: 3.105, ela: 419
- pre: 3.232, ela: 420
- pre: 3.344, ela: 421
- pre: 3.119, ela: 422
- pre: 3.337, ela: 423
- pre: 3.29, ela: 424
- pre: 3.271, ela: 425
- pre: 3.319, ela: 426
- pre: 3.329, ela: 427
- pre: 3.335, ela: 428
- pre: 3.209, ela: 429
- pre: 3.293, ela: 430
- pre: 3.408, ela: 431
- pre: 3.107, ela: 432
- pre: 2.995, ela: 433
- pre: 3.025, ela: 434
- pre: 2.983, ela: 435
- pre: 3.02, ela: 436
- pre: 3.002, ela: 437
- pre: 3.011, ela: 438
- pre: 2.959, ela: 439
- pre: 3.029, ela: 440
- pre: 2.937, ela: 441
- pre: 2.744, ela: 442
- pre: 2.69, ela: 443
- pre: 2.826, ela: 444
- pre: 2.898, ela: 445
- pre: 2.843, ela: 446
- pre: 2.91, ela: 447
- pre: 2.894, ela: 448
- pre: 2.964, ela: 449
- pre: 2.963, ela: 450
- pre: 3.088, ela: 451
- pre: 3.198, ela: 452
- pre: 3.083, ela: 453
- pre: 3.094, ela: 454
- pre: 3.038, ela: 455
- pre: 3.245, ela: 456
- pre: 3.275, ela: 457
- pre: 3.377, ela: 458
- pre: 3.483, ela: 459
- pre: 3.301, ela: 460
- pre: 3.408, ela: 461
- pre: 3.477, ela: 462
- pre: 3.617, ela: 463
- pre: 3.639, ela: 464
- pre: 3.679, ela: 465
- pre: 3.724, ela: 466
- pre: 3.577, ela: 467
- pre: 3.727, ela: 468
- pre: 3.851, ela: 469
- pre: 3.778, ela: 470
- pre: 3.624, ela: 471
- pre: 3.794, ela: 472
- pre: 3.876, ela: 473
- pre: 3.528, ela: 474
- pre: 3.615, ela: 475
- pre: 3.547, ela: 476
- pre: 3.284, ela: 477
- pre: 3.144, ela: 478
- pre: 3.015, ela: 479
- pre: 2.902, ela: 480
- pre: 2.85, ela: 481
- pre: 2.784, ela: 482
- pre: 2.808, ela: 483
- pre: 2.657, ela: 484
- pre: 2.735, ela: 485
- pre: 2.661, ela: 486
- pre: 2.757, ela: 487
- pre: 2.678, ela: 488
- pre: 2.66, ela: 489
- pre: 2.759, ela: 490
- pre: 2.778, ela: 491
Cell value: 1.7 min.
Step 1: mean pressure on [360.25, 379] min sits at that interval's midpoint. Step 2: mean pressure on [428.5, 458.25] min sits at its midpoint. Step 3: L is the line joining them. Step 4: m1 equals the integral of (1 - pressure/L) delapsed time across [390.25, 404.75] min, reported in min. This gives 1.71 min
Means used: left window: 2.47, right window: 3.03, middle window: 2.37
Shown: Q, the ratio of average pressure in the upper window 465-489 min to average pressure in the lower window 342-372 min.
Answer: 1.40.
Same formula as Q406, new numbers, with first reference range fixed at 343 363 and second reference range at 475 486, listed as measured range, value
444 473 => -4.8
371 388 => -0.5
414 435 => -3.8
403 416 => -0.5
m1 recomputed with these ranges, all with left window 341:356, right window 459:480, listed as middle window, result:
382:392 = 0.98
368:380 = -0.26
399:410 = 1.41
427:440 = 0.12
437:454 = 1.73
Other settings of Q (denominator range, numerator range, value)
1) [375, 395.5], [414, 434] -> 1.30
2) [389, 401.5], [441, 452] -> 1.23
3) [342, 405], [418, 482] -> 1.36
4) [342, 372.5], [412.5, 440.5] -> 1.34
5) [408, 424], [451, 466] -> 1.12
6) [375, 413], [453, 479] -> 1.41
